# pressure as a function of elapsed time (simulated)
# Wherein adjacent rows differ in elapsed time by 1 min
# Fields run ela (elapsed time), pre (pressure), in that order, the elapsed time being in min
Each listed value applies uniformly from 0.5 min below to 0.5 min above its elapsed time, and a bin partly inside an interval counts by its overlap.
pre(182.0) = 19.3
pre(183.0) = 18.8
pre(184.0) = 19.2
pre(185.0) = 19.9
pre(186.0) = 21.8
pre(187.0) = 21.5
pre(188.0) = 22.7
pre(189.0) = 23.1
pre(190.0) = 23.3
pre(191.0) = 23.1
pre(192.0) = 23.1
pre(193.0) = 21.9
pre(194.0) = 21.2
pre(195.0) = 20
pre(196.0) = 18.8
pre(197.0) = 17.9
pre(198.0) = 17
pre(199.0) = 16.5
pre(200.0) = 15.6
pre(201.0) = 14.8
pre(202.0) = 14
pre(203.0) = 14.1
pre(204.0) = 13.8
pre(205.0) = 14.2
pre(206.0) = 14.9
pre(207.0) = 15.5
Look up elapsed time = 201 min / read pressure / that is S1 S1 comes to 14.8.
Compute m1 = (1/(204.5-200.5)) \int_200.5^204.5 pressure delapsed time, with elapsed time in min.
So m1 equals 14.2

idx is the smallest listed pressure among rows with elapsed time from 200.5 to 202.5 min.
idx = 14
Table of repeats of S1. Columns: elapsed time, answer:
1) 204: 13.8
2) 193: 21.9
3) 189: 23.1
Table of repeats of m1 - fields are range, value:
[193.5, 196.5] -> 20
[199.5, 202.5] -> 14.8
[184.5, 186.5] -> 20.9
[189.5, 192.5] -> 23.2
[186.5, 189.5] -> 22.4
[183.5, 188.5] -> 21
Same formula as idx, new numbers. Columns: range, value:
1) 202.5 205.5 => 13.8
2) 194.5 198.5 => 17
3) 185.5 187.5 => 21.5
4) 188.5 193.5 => 21.9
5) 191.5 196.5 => 18.8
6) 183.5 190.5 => 19.2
